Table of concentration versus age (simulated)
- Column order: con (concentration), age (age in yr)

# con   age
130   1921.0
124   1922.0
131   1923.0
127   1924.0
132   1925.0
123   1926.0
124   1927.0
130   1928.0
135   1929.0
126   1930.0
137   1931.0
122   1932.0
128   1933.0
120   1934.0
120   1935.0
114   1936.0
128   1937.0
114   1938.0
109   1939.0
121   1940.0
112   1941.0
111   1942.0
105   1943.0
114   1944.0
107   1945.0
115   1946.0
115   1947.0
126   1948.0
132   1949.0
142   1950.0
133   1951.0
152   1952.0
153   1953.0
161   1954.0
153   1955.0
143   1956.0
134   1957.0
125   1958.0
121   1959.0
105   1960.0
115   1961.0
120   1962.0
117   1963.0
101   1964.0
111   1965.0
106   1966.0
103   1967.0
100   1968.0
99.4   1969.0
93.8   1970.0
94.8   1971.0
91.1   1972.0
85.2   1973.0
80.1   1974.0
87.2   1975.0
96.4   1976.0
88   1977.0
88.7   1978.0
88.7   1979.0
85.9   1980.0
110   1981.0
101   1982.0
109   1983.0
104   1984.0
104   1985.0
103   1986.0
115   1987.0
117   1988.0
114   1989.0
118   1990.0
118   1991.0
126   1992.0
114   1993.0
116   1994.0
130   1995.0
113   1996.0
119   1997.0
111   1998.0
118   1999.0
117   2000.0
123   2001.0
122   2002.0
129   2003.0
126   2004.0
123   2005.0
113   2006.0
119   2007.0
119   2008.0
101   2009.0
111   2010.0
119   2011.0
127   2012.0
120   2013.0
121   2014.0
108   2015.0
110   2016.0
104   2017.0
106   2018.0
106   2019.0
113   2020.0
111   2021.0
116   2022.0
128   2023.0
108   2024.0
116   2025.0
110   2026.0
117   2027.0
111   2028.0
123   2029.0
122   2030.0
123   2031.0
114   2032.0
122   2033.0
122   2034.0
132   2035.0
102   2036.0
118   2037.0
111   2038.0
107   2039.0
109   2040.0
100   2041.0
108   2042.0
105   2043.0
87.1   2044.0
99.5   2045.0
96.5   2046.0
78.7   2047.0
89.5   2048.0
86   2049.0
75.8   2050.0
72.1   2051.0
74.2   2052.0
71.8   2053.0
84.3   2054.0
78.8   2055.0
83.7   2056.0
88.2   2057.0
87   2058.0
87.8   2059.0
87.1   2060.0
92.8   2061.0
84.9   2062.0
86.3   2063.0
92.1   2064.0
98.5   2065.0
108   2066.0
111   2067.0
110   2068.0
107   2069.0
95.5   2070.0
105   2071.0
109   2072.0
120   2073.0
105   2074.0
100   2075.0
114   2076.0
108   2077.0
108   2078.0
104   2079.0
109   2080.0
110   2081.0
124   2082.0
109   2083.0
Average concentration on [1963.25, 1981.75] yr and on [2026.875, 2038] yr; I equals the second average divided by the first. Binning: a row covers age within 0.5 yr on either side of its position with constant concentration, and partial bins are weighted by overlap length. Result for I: 1.2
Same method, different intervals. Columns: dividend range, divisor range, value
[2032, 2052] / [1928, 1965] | 0.81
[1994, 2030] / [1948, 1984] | 1.04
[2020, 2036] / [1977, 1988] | 1.16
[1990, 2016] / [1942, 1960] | 0.91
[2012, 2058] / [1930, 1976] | 0.89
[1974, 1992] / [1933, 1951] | 0.87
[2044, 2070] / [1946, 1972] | 0.74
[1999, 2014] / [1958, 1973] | 1.13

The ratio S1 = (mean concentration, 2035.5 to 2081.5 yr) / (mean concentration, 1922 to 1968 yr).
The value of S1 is 0.79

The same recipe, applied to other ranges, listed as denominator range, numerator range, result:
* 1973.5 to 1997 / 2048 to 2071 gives 0.85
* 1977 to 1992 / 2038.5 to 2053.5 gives 0.86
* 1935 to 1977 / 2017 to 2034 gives 1.00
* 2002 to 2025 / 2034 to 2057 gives 0.82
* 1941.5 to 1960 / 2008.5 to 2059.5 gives 0.81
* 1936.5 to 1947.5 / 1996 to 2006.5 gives 1.05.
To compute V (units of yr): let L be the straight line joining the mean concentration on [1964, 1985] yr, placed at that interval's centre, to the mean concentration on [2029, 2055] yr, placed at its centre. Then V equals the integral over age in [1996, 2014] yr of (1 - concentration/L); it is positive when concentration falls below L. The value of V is -3.72 yr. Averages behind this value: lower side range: 96.5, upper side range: 100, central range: 119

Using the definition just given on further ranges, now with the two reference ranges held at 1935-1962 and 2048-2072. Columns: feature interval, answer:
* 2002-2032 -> -3.5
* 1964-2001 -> 2.9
